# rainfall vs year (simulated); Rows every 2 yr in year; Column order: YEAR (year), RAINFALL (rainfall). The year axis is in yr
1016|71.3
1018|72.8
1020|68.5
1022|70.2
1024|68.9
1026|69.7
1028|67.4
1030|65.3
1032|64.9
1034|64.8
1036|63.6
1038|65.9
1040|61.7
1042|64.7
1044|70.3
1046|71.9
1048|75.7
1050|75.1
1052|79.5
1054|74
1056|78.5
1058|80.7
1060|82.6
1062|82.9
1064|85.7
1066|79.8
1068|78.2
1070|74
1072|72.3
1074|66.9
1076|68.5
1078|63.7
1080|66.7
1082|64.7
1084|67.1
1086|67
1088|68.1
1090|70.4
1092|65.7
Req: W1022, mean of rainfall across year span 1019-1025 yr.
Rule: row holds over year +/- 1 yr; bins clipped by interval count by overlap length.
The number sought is 69.2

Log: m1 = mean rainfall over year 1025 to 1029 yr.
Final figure 68.6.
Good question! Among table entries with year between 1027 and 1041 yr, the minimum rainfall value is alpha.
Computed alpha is 61.7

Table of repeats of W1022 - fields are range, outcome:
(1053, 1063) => 79.7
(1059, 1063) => 82.8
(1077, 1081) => 65.2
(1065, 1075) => 74.2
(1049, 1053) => 77.3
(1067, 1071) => 76.1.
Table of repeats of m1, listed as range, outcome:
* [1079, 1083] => 65.7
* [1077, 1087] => 65.8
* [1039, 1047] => 67.2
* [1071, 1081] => 67.6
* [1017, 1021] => 70.7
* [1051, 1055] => 76.8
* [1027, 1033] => 65.9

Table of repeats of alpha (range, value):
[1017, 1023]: 68.5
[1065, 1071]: 74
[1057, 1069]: 78.2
